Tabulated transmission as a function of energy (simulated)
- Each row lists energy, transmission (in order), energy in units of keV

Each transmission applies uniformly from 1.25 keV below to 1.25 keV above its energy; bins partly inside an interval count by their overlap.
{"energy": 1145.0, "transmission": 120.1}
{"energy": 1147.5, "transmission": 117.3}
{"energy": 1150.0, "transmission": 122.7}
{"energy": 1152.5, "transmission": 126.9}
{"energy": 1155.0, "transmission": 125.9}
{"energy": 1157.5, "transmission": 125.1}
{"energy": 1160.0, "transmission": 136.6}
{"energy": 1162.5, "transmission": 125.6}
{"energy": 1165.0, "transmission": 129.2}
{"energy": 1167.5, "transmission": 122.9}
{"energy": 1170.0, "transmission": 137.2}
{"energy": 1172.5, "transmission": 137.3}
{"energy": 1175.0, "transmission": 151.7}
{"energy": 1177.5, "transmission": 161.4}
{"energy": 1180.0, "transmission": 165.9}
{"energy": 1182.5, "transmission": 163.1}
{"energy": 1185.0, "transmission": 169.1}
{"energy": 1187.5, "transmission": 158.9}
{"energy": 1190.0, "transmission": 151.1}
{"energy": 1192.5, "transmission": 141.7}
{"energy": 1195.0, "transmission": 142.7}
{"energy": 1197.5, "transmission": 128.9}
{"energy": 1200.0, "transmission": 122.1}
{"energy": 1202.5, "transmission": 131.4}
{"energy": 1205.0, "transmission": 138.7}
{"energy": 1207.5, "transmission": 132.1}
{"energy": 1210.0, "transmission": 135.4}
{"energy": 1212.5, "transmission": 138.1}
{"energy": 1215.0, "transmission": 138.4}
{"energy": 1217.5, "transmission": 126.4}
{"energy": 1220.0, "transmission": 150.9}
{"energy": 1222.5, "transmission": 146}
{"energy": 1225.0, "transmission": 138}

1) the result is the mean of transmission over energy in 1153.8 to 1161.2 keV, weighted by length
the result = 129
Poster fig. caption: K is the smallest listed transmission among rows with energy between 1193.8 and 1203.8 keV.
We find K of 122.1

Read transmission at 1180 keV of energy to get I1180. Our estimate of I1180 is 165.9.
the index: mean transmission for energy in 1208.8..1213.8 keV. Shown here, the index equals 137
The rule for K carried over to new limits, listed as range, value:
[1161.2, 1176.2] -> 122.9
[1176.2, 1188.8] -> 158.9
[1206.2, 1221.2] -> 126.4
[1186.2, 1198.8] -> 128.9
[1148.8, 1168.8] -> 122.7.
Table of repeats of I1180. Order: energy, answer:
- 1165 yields 129.2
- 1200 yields 122.1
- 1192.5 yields 141.7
